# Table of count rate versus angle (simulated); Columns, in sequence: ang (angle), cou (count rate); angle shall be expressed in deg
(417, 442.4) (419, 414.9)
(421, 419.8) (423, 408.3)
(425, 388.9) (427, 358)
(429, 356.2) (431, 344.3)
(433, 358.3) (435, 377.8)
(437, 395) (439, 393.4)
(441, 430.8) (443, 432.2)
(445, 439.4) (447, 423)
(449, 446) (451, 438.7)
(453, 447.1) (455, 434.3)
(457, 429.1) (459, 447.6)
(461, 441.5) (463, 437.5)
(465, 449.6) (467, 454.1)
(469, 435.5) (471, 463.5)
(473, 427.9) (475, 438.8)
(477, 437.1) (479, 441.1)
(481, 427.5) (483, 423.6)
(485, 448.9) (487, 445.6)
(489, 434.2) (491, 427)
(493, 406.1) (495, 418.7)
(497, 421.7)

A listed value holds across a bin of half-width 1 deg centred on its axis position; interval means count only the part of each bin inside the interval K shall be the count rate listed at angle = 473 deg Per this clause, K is 427.9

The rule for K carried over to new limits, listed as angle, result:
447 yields 423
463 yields 437.5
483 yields 423.6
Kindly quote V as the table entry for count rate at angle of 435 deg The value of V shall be 377.8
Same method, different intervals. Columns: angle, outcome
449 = 446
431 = 344.3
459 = 447.6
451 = 438.7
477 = 437.1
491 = 427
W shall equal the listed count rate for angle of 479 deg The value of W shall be 441.1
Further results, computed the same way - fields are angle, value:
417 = 442.4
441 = 430.8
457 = 429.1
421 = 419.8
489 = 434.2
